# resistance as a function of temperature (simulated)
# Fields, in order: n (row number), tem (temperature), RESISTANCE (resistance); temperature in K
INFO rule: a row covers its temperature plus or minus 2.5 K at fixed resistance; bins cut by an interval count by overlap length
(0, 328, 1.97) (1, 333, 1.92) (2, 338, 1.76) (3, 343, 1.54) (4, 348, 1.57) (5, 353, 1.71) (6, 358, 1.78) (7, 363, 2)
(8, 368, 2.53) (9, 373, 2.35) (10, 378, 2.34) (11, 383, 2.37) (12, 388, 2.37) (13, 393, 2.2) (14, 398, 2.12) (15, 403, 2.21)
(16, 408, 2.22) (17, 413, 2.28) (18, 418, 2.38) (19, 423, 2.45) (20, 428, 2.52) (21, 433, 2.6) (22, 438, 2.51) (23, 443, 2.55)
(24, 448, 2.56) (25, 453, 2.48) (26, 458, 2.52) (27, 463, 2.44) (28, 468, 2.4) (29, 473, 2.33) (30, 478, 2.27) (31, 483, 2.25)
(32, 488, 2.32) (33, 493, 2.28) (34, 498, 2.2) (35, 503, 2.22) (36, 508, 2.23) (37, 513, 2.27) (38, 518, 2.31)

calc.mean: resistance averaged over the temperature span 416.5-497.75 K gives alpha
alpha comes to 2.42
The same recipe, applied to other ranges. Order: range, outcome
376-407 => 2.26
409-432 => 2.41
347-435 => 2.23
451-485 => 2.38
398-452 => 2.42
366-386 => 2.39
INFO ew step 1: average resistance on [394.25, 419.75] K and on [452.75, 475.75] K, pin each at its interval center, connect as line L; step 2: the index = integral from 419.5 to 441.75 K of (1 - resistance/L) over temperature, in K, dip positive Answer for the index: -1.9 K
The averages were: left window 2.24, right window 2.43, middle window 2.52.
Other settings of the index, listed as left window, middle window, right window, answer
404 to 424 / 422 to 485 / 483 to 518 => -4.55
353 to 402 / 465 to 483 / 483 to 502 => -0.59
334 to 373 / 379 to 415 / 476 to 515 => -4.78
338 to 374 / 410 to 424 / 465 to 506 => -1.86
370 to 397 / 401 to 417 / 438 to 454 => 1.03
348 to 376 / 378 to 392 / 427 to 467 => -1.18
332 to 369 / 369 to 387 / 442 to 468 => -3.35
